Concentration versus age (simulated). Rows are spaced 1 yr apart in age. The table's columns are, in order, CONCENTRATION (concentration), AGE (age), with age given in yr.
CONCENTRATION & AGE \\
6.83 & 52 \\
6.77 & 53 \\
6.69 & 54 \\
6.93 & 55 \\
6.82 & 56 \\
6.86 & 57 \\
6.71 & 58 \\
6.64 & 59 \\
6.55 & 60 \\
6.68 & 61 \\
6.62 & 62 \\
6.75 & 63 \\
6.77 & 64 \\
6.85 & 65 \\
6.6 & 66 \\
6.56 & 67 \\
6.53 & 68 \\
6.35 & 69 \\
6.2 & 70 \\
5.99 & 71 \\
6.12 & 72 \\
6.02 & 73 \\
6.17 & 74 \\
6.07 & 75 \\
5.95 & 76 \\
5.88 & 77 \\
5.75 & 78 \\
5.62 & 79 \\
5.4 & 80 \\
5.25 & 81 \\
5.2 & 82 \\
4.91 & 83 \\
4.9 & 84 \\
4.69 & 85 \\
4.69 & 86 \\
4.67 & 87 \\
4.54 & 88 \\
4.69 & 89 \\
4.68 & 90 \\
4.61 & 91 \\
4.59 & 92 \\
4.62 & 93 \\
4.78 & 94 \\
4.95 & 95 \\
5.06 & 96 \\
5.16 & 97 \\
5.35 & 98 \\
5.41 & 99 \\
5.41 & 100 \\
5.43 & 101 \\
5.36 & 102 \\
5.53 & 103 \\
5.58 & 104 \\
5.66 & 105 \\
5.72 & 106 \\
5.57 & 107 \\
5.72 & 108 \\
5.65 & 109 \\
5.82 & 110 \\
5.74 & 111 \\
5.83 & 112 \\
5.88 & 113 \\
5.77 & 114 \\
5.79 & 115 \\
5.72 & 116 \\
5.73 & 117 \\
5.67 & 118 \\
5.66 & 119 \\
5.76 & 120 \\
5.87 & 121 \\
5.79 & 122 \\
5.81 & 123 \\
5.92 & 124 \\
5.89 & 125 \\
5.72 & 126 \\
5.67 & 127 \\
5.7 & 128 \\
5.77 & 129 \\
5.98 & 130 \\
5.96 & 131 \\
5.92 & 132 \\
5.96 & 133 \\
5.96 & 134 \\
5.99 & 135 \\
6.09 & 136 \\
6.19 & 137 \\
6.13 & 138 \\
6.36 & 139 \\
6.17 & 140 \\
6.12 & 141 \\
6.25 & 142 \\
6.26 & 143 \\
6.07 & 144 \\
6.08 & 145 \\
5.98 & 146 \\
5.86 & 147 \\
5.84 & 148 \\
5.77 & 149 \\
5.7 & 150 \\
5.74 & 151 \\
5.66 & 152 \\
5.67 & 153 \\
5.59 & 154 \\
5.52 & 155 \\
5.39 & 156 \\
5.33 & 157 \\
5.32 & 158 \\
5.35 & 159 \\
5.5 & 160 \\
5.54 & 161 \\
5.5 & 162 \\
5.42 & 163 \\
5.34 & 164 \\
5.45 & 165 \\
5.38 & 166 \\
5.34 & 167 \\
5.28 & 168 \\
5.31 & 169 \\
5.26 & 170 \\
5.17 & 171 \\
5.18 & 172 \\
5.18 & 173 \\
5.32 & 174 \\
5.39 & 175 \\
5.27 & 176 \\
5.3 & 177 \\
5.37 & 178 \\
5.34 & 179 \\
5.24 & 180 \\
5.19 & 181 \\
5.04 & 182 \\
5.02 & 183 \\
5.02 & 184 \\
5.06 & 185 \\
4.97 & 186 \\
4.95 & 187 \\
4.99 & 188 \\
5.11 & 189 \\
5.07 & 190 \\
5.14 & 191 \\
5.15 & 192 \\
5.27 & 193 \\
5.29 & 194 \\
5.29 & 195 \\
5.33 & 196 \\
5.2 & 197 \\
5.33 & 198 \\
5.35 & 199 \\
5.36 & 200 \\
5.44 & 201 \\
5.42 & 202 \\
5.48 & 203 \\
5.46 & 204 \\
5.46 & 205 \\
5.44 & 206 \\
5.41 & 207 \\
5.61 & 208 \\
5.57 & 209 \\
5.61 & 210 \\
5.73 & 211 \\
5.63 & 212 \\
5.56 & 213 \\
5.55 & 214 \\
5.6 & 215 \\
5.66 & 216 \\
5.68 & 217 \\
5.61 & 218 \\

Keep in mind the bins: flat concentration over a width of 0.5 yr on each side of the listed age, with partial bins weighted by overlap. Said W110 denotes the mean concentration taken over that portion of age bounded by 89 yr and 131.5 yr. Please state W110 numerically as 5.52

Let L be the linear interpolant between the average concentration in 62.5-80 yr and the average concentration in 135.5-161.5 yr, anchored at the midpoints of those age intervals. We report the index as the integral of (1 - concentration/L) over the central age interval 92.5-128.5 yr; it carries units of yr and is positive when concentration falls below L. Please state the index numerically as 2.6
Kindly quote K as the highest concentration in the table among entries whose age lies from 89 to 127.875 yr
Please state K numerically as 5.92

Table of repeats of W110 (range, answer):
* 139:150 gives 6.04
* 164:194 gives 5.2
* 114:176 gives 5.71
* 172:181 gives 5.29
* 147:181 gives 5.43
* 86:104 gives 5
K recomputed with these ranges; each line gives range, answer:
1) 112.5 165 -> 6.36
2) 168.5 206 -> 5.48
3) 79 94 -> 5.62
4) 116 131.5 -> 5.98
